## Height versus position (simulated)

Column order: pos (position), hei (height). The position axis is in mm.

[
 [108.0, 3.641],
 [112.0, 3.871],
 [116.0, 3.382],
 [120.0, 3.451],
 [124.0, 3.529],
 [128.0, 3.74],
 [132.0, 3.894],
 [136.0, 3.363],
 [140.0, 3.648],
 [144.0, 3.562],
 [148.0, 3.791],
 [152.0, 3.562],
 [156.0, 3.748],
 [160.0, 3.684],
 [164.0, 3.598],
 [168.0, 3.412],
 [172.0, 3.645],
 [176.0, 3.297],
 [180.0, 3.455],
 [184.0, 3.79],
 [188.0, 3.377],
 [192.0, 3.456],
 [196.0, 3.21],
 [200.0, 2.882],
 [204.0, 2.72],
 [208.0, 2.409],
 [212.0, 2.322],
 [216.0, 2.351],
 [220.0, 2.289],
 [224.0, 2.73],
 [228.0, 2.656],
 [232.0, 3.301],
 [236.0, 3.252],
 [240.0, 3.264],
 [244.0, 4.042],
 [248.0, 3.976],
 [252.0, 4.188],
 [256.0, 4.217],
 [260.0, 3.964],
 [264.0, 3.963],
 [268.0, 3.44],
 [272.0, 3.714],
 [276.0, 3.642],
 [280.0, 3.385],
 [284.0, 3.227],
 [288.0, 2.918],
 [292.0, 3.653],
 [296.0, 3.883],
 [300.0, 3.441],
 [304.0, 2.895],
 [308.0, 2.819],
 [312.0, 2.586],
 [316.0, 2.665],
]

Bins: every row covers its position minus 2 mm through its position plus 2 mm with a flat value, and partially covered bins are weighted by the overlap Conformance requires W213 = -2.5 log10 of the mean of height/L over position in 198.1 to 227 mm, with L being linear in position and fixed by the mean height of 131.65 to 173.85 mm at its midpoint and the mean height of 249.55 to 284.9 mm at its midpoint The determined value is 0.41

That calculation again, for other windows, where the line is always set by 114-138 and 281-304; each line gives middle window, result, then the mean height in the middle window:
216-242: 0.20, 2.87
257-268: -0.14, 3.89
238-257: -0.15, 3.92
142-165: -0.04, 3.66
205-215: 0.40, 2.4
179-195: 0.00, 3.5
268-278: -0.07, 3.63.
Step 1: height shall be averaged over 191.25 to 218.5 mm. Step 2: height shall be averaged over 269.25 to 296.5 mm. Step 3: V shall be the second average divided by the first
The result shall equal 1.27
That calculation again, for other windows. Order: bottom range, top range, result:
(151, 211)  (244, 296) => 1.11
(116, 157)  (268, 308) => 0.94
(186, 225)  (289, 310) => 1.20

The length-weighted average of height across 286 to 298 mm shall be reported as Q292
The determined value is 3.48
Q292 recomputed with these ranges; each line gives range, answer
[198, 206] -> 2.8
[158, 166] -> 3.64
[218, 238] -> 2.85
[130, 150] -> 3.65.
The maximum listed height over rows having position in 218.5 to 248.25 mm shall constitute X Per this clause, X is 4.042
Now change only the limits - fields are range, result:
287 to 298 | 3.883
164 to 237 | 3.79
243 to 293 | 4.217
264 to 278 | 3.963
